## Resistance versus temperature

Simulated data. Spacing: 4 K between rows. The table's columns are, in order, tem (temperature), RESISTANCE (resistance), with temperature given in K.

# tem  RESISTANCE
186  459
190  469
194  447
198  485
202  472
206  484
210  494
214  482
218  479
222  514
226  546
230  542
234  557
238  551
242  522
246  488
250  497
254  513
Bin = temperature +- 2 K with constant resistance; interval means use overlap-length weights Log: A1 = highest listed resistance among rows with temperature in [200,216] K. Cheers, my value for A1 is 494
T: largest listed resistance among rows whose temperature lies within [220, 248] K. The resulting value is 557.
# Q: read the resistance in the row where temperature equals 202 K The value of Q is 472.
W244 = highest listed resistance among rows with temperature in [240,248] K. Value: 522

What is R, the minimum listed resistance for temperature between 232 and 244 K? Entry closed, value 522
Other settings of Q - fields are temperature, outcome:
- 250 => 497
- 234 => 557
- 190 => 469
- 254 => 513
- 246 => 488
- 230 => 542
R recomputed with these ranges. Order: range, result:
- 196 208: 472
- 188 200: 447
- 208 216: 482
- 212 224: 479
